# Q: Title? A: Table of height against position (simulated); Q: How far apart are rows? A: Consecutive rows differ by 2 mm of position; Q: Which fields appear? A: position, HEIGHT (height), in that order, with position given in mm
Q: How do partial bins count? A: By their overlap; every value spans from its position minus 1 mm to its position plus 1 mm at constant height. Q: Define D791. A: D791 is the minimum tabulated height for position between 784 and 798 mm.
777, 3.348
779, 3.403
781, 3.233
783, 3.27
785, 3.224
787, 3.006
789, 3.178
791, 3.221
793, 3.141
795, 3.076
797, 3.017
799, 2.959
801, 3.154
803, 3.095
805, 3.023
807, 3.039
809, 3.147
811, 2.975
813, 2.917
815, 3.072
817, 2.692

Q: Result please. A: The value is 3.006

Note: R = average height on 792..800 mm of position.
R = 3.05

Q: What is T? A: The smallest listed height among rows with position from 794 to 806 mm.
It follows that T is 2.959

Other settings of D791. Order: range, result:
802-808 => 3.023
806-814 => 2.917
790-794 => 3.141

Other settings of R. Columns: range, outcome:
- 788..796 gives 3.15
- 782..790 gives 3.17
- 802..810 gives 3.08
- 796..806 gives 3.05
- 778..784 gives 3.3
